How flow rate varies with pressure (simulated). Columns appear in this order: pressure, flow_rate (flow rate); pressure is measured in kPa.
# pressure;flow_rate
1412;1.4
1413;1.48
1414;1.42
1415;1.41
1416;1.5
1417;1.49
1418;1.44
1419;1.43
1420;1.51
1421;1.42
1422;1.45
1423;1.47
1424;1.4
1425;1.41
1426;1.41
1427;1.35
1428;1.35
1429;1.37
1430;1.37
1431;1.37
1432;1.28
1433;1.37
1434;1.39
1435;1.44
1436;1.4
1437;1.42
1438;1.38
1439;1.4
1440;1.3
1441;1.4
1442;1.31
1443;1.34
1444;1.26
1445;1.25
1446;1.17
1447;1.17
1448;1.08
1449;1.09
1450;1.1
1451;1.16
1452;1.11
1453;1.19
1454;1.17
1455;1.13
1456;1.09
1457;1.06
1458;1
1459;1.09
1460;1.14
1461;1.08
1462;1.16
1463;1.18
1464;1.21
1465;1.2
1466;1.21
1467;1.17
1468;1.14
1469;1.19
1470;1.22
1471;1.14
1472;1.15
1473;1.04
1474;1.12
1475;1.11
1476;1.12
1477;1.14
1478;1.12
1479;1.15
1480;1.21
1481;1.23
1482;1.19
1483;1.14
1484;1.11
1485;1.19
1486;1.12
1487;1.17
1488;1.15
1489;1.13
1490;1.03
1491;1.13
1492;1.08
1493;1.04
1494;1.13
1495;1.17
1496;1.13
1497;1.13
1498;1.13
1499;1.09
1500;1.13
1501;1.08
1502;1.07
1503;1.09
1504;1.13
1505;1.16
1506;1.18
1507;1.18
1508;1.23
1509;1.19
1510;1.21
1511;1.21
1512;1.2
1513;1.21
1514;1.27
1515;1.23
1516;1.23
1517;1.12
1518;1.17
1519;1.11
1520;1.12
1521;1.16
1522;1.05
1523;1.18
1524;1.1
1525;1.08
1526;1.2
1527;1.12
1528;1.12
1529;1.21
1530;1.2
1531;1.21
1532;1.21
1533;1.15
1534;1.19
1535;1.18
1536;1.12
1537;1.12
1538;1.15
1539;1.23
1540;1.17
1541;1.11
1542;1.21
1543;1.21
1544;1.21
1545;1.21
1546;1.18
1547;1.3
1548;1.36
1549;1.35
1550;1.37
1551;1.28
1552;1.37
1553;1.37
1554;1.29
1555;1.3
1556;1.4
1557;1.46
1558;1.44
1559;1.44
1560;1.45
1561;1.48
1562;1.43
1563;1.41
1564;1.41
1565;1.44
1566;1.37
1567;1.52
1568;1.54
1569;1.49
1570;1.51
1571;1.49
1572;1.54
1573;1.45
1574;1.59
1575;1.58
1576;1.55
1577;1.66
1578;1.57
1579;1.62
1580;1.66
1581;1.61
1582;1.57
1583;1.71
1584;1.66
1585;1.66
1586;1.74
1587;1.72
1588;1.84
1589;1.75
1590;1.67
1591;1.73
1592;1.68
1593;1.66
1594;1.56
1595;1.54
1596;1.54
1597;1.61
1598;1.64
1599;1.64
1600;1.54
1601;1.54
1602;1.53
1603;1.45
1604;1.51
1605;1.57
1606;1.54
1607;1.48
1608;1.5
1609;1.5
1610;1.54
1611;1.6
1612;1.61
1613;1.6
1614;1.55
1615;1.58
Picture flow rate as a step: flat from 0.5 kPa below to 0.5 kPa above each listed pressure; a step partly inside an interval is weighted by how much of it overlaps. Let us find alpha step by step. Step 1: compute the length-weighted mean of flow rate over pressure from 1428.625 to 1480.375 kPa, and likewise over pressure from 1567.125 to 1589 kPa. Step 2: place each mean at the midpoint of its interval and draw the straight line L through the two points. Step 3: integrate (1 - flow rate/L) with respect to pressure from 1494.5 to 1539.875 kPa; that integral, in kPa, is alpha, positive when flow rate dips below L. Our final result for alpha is 8.10 kPa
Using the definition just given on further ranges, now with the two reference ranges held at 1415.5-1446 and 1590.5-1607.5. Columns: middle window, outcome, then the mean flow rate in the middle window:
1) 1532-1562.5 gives 4.7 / 1.28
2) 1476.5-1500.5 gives 5.2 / 1.14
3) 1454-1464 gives 2.2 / 1.11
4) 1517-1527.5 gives 2.5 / 1.13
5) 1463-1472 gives 1.5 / 1.18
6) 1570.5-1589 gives -0.9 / 1.63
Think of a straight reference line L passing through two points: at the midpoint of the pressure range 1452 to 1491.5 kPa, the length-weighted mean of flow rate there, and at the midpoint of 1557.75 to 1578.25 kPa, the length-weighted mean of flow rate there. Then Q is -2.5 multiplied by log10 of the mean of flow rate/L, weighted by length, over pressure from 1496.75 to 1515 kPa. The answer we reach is 0.09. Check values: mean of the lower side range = 1.14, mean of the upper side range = 1.49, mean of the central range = 1.16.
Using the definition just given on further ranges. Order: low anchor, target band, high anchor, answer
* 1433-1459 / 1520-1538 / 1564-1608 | 0.24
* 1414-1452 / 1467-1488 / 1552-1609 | 0.22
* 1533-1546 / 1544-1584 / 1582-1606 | -0.06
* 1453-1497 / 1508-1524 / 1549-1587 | 0.10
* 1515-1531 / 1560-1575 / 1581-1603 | -0.01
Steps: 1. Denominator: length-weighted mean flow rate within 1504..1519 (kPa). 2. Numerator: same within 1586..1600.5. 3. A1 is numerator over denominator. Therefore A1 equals 1.39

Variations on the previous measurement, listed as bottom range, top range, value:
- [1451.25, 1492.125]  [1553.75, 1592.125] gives 1.36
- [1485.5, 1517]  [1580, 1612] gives 1.40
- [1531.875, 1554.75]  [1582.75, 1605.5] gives 1.32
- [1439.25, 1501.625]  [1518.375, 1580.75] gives 1.15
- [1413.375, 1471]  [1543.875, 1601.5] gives 1.18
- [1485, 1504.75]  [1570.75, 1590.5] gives 1.47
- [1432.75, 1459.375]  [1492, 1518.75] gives 0.94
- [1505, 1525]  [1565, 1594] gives 1.37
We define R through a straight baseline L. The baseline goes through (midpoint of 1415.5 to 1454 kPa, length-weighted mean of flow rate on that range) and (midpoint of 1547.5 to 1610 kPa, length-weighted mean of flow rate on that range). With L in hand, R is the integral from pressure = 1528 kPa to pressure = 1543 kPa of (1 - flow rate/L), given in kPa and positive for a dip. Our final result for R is 3.0 kPa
